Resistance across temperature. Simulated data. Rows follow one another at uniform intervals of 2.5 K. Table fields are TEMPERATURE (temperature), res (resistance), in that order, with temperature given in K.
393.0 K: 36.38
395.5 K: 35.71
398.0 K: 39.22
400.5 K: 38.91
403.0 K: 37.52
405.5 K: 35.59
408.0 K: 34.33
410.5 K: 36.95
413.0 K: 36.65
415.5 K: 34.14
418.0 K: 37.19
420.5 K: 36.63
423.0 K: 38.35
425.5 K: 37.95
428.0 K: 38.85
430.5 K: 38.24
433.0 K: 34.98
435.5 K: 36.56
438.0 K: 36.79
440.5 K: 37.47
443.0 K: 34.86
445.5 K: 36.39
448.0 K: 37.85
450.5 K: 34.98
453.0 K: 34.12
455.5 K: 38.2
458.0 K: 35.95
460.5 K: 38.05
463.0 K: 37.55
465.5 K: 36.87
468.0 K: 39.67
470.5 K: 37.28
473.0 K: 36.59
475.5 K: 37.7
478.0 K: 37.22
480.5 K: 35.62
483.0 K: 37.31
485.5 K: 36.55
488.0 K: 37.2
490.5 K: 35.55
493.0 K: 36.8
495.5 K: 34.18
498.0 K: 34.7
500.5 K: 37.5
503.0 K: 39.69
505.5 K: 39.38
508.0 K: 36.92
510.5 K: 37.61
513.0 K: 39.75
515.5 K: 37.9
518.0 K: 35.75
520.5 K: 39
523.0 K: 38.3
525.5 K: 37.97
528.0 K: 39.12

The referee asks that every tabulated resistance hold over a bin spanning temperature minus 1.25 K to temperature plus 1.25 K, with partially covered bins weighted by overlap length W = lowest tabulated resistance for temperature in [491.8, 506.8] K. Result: 34.18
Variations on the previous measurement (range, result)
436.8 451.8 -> 34.86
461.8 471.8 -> 36.87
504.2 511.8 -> 36.92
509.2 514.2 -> 37.61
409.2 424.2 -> 34.14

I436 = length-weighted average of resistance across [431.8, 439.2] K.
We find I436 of 36.1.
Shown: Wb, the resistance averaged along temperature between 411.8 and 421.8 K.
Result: 36.2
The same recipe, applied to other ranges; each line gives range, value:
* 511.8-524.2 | 38.1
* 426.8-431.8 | 38.5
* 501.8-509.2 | 38.7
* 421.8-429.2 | 38.4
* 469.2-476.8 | 37.2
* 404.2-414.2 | 35.9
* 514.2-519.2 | 36.9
